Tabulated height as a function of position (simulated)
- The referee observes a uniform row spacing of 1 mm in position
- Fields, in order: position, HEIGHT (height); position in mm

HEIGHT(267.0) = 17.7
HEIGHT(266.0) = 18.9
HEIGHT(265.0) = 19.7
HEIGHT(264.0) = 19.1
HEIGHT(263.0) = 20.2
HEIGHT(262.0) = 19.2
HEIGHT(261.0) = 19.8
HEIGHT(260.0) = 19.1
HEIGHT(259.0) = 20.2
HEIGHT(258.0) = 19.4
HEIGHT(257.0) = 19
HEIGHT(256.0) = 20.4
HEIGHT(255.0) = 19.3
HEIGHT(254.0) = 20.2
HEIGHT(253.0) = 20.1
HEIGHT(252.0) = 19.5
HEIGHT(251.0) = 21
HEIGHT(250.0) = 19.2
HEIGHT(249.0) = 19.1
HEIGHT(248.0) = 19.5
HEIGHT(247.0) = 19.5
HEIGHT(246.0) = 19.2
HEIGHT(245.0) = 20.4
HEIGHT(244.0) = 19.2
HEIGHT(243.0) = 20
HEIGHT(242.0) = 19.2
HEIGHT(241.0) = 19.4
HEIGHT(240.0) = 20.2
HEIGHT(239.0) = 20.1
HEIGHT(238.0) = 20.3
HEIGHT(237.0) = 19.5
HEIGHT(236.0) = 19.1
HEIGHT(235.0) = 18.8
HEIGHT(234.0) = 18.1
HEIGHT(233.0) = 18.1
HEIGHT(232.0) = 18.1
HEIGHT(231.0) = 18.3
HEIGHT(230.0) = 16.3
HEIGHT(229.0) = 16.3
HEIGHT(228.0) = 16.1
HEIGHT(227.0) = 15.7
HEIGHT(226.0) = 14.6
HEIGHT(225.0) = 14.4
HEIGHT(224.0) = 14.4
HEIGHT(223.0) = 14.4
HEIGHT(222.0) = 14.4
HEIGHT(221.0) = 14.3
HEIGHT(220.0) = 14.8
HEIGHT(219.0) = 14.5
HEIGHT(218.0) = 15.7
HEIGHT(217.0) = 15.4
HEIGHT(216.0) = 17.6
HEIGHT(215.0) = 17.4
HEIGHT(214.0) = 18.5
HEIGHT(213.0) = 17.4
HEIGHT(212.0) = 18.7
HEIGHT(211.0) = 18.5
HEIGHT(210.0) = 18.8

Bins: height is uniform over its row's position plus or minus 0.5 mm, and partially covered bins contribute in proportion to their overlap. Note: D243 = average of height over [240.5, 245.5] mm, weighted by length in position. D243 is 19.6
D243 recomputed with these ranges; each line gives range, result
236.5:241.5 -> 19.9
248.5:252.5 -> 19.7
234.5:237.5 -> 19.1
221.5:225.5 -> 14.4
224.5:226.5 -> 14.5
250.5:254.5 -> 20.2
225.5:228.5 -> 15.5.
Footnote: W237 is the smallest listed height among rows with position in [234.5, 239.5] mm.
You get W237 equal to 18.8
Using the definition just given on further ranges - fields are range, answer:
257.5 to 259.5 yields 19.4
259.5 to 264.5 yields 19.1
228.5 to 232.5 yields 16.3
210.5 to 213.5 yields 17.4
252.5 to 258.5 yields 19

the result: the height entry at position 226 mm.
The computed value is 14.6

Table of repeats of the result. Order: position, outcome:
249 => 19.1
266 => 18.9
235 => 18.8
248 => 19.5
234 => 18.1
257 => 19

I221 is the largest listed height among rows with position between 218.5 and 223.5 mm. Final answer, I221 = 14.8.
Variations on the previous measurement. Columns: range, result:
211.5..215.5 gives 18.7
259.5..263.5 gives 20.2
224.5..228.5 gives 16.1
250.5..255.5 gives 21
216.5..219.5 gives 15.7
